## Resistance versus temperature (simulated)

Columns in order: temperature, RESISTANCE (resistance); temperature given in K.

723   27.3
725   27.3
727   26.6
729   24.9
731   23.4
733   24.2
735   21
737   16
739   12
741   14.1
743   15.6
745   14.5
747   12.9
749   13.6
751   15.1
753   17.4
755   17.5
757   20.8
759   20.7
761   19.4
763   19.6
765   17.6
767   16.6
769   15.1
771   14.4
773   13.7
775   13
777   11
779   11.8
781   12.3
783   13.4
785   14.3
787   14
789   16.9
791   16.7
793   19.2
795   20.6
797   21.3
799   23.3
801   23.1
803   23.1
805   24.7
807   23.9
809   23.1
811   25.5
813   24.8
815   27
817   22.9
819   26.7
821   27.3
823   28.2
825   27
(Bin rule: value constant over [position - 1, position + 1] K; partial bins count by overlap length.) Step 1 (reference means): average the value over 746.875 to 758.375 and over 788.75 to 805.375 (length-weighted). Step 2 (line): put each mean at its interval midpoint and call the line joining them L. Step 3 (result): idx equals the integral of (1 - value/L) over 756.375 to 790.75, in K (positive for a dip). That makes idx 5.5 K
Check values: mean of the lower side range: 16.6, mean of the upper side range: 21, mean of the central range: 15.5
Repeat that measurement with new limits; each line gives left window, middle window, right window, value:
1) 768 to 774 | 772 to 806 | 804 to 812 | 4.0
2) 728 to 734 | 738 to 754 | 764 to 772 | 4.9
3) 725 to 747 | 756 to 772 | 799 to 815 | 2.4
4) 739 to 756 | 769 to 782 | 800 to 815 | 4.3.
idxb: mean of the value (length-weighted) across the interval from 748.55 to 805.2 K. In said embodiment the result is 17.2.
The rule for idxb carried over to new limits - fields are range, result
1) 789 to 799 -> 19.6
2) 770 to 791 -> 13.6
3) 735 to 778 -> 15.9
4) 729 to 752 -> 16.9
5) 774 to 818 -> 19.4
